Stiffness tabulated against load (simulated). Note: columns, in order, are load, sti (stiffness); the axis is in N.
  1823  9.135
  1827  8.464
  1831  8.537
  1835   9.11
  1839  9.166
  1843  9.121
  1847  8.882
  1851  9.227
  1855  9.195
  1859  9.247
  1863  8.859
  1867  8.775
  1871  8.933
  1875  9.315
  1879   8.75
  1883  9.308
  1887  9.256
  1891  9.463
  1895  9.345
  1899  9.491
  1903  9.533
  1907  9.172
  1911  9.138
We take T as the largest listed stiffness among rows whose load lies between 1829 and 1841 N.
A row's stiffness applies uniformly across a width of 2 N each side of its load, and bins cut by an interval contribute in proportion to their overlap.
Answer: 9.166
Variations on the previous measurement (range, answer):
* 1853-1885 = 9.315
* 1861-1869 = 8.859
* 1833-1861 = 9.247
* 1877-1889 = 9.308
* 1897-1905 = 9.533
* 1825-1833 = 8.537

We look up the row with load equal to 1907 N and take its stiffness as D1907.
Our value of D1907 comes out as 9.172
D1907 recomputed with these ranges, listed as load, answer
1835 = 9.11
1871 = 8.933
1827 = 8.464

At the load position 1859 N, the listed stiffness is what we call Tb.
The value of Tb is 9.247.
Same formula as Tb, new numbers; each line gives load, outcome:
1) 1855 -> 9.195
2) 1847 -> 8.882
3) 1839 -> 9.166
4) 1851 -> 9.227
